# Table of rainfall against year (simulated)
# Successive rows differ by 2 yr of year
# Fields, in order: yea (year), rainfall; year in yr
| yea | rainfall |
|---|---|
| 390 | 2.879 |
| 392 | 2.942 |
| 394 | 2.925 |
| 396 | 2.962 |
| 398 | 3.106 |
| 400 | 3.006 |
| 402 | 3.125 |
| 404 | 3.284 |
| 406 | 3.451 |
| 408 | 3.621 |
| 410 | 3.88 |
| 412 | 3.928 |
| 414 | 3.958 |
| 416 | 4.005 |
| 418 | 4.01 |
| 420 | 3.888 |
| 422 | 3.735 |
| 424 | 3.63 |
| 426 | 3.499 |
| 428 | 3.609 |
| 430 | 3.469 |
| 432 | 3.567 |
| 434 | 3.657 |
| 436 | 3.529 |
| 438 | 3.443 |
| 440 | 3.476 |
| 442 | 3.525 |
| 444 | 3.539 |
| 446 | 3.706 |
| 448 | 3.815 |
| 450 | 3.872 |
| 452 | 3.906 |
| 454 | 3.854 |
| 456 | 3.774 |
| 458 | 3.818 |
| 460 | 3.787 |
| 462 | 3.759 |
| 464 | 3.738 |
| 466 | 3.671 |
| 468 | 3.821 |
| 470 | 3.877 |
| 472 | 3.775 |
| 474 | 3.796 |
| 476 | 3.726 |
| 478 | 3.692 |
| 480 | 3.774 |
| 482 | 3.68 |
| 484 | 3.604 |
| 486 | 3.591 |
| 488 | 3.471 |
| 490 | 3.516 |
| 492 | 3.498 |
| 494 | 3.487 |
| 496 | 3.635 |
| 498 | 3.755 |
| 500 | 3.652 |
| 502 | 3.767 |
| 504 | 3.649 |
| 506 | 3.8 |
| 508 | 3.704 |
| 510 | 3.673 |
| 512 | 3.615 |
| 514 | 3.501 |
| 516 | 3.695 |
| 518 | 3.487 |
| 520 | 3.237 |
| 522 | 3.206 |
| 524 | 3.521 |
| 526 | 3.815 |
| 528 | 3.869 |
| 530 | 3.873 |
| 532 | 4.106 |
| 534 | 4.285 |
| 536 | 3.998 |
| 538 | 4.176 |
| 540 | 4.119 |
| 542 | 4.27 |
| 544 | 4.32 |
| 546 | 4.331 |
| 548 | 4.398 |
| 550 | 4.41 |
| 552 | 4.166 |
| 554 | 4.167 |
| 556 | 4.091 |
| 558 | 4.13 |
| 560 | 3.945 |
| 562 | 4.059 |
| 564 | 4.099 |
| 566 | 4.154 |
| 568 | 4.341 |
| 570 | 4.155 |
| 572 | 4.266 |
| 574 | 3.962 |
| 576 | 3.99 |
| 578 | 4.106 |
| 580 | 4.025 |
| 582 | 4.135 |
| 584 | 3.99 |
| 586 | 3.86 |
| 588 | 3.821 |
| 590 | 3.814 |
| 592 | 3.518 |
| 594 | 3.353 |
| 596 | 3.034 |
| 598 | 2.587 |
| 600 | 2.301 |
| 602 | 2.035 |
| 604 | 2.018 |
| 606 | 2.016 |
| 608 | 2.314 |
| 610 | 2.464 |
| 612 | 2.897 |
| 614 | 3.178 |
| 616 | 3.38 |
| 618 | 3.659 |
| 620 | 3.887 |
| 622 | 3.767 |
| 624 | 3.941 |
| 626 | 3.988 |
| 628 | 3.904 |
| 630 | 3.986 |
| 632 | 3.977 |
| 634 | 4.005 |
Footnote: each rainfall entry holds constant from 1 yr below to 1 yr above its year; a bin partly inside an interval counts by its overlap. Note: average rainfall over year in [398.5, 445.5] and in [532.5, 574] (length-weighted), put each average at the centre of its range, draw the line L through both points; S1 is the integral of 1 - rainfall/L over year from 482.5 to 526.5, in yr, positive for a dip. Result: 4.2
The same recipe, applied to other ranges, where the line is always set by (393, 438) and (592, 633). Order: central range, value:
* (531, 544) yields -3.5 yr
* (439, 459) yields -1.5 yr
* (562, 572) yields -2.9 yr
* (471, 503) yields -2.4 yr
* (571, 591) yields -4.9 yr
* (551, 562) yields -2.8 yr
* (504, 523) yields -1.2 yr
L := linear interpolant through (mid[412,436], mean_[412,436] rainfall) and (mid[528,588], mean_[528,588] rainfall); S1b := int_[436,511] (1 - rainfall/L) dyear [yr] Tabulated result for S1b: 3.6 yr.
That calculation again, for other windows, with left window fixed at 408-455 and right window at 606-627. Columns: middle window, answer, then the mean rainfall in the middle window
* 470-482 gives -0.48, 3.76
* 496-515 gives -0.72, 3.68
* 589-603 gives 1.62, 2.95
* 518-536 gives -1.28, 3.74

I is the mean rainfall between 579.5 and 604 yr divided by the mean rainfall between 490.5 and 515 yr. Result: 0.91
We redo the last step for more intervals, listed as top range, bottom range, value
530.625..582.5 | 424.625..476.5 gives 1.13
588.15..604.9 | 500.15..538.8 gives 0.77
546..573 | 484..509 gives 1.16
